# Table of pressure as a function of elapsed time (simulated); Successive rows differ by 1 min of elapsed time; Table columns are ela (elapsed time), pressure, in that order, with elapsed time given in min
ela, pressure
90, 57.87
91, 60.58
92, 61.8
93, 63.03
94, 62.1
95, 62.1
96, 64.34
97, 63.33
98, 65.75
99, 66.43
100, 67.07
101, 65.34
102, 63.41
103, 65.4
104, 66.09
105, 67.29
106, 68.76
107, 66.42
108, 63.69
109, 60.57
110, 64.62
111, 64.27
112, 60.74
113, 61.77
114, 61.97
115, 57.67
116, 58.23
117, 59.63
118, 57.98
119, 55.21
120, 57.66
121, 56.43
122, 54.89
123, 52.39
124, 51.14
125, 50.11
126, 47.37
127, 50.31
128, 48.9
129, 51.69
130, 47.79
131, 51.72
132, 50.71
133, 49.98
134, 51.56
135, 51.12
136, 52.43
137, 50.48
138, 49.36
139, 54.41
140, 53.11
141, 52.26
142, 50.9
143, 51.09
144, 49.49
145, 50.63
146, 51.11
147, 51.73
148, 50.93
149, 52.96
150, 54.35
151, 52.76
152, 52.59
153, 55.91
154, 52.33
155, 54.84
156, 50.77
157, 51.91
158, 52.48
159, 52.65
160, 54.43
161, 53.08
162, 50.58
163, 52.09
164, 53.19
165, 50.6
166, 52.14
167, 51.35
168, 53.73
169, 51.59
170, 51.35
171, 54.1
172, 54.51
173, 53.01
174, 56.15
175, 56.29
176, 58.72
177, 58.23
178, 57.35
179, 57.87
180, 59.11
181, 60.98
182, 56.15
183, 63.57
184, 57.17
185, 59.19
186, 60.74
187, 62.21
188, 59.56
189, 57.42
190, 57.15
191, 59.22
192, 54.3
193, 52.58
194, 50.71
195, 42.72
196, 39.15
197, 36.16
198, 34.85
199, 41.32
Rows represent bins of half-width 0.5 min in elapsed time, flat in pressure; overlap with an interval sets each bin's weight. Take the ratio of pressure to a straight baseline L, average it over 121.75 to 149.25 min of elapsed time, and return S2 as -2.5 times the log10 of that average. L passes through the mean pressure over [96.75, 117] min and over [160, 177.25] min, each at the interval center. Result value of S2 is 0.158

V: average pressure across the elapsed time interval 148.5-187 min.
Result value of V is 54.9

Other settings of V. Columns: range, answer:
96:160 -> 56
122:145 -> 50.9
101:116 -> 63.6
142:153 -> 51.9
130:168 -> 52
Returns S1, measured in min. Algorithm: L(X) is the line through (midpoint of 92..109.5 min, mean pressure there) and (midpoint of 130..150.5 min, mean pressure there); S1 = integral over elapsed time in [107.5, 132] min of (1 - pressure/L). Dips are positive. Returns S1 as 1.0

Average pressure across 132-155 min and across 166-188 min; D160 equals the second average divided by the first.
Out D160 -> 1.1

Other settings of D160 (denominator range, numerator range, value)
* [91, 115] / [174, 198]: 0.86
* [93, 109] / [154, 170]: 0.81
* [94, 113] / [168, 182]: 0.87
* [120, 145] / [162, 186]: 1.08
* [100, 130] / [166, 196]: 0.95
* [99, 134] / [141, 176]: 0.91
